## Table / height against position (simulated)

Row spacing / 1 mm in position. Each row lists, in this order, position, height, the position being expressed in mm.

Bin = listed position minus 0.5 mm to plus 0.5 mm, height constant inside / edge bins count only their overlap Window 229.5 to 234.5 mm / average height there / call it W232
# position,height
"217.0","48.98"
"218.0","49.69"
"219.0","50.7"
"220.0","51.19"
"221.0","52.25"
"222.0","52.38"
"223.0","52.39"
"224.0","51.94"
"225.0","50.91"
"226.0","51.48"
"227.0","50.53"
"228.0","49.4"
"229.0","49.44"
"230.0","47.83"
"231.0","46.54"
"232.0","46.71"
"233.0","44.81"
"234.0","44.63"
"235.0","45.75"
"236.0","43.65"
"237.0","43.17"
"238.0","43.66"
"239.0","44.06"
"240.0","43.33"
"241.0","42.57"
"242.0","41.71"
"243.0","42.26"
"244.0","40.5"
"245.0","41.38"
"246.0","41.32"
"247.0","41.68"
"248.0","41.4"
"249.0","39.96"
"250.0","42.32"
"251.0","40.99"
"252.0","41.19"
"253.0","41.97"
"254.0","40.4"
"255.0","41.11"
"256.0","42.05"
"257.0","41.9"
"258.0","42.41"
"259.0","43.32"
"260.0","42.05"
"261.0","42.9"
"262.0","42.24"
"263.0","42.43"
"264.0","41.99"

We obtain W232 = 46.1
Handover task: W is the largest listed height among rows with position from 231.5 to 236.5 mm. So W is 46.71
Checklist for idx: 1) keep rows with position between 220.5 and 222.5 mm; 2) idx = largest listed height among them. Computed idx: 52.38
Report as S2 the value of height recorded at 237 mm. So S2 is 43.17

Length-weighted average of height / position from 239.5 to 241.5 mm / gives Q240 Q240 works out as 43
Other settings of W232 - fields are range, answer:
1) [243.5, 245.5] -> 40.9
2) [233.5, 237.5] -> 44.3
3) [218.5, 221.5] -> 51.4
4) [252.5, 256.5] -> 41.4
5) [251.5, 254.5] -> 41.2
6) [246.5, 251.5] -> 41.3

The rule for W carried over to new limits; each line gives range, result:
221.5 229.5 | 52.39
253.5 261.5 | 43.32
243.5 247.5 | 41.68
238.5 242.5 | 44.06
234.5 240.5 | 45.75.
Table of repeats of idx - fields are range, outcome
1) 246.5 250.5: 42.32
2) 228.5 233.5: 49.44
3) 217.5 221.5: 52.25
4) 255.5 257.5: 42.05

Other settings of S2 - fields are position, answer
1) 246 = 41.32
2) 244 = 40.5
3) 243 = 42.26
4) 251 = 40.99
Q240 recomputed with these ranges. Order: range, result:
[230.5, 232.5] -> 46.6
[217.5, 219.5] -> 50.2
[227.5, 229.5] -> 49.4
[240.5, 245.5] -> 41.7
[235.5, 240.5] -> 43.6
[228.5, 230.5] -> 48.6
